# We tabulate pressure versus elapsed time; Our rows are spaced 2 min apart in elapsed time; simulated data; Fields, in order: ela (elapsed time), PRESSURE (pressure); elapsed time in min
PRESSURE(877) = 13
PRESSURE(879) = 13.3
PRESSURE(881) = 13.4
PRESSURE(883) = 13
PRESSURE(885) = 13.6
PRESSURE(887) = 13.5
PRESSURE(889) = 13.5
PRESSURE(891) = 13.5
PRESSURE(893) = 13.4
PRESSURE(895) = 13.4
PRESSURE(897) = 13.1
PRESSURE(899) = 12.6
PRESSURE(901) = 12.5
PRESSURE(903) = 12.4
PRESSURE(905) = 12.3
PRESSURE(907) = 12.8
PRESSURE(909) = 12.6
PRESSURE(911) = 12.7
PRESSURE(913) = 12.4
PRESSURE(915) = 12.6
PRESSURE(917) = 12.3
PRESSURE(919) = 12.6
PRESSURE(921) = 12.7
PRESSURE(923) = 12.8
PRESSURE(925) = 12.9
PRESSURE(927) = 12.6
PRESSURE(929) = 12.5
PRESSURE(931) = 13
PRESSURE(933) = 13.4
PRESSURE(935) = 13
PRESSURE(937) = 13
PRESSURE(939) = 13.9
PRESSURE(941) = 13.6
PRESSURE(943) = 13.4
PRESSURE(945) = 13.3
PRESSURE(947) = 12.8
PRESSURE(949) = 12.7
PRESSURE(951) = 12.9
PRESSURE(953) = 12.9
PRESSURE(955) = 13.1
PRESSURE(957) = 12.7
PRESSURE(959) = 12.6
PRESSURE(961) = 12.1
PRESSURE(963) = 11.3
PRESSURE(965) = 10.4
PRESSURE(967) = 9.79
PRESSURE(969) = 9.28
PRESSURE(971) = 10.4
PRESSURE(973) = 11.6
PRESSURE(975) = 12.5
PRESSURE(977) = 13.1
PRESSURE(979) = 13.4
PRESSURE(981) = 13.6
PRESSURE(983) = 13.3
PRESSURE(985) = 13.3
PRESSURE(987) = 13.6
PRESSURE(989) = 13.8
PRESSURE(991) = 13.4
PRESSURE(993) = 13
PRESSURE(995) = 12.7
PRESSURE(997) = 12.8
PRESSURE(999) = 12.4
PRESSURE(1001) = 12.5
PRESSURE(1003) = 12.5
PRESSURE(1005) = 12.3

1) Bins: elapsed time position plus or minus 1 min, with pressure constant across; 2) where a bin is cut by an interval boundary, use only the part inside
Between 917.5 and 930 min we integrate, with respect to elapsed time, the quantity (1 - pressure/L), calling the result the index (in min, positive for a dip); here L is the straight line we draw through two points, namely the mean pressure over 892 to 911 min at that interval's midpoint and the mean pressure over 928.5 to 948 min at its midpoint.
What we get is 0.4 min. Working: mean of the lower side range 12.8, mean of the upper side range 13.2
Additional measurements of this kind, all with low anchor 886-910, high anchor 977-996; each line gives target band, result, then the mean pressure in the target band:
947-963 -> 0.7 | 12.6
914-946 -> 0.3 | 13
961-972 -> 2.4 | 10.4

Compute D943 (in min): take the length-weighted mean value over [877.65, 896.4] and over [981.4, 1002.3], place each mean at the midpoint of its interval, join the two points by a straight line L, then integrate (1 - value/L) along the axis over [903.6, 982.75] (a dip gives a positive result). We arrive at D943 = 4.3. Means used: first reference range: 13.4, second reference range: 13.1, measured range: 12.5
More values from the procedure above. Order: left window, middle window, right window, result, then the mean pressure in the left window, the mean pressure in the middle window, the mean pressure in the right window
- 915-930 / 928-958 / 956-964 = -1.7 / 12.6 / 13.1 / 12.2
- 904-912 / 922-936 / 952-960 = -0.2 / 12.6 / 12.9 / 12.8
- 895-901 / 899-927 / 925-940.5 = 0.8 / 12.9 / 12.6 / 13.1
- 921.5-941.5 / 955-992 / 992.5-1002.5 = 1.6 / 13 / 12.3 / 12.7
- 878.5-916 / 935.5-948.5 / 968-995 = -0.5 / 13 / 13.3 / 12.6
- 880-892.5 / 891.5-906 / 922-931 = 0.4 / 13.4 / 12.8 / 12.7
